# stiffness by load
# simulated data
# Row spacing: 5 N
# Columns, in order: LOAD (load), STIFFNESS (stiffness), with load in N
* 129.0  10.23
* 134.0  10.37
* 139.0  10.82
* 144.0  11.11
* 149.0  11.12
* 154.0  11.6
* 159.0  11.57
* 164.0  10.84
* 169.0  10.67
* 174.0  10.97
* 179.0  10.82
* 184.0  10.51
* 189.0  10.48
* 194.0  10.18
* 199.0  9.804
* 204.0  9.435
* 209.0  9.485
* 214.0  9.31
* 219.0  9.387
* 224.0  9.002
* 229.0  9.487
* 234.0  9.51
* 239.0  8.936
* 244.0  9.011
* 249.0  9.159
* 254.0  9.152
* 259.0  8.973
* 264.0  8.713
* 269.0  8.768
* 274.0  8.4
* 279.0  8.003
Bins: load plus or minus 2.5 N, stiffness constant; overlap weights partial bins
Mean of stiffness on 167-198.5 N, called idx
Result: 10.6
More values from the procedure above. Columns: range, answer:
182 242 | 9.61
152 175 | 11.1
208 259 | 9.22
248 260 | 9.1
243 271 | 8.96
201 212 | 9.47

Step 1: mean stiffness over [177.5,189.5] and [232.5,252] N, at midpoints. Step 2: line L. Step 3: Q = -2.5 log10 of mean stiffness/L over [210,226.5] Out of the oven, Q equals 0.06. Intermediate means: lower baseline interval 10.6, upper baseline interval 9.14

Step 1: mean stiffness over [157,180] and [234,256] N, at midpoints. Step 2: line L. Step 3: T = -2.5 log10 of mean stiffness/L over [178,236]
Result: 0.03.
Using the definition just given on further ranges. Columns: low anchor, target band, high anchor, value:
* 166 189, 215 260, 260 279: 0.01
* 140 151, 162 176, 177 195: -0.01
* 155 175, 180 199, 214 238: 0.00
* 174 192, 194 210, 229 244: 0.05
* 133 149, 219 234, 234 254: 0.01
